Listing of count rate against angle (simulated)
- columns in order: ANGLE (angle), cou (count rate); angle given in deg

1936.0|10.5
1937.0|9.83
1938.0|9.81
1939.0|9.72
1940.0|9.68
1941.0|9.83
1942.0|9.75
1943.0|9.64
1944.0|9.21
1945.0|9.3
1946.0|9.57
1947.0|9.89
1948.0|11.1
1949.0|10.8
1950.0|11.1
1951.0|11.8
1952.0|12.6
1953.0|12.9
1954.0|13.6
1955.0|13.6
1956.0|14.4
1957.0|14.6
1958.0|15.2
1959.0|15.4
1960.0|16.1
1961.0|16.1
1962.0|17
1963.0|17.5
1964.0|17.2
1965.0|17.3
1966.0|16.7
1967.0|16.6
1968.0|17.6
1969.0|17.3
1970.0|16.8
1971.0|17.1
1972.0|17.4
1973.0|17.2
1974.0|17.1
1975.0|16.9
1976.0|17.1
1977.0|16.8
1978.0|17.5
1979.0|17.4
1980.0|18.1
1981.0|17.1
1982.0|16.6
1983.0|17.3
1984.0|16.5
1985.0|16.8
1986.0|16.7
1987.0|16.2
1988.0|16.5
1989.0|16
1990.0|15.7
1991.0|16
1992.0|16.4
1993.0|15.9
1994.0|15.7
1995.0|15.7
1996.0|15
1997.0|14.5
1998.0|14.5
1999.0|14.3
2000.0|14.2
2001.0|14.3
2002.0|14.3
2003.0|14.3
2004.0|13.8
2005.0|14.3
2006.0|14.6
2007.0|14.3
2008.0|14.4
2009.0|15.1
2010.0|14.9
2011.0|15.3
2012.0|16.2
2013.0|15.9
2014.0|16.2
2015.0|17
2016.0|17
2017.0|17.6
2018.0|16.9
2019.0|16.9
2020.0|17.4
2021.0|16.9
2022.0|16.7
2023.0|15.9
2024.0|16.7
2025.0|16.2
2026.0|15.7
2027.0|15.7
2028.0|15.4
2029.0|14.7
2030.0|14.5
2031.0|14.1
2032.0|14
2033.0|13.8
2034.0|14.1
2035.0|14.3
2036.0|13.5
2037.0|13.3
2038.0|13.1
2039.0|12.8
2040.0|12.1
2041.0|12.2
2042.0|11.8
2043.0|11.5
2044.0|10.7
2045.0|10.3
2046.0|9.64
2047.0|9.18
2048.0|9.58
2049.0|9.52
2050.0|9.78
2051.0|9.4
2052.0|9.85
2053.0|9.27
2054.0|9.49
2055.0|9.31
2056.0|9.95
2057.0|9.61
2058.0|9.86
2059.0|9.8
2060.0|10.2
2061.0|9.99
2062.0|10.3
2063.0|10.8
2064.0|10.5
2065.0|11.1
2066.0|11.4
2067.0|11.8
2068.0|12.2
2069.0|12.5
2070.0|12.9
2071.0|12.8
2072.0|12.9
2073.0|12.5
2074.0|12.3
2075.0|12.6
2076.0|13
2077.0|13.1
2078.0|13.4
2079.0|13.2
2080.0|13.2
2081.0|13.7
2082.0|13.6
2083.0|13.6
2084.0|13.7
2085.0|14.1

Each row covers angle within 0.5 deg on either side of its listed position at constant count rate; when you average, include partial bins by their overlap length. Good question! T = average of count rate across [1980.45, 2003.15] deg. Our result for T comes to 15.7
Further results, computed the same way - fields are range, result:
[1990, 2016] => 15.1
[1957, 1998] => 16.6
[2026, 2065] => 11.6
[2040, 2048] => 10.8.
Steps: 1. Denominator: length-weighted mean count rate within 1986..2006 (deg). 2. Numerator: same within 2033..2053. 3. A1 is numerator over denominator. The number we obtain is 0.75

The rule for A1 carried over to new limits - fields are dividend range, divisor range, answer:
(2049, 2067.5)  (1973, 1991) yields 0.60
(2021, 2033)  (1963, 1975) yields 0.90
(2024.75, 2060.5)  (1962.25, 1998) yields 0.71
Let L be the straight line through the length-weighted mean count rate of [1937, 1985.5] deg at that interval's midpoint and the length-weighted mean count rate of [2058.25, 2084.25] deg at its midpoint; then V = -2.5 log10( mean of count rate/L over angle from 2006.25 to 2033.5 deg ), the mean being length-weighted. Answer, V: -0.188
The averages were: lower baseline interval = 14.5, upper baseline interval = 12.2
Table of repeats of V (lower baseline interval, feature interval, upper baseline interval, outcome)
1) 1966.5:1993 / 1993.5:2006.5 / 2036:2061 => 0.03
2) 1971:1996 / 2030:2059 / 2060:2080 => 0.19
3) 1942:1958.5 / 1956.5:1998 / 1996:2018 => -0.23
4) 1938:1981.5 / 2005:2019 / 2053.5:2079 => -0.22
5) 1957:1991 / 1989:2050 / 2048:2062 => -0.13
